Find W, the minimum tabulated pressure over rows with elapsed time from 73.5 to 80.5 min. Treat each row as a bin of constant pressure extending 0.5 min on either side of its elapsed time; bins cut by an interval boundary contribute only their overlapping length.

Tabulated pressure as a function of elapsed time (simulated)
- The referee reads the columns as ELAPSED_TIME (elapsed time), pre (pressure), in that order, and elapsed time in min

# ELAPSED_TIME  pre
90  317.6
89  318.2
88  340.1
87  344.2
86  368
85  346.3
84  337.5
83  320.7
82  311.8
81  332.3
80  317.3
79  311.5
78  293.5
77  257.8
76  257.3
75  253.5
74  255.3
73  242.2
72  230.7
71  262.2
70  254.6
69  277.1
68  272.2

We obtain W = 253.5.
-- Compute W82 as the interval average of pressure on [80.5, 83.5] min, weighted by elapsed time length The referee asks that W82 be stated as 322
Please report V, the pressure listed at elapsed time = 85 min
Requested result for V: 346.3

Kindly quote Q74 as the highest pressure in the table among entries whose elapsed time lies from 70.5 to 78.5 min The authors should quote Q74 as 293.5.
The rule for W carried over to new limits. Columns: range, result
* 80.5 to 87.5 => 311.8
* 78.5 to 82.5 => 311.5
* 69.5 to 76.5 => 230.7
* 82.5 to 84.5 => 320.7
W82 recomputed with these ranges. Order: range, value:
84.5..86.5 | 357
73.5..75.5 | 254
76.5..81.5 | 302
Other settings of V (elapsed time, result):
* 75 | 253.5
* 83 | 320.7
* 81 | 332.3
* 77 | 257.8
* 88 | 340.1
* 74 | 255.3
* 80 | 317.3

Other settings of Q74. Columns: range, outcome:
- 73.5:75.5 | 255.3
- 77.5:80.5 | 317.3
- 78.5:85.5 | 346.3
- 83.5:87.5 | 368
